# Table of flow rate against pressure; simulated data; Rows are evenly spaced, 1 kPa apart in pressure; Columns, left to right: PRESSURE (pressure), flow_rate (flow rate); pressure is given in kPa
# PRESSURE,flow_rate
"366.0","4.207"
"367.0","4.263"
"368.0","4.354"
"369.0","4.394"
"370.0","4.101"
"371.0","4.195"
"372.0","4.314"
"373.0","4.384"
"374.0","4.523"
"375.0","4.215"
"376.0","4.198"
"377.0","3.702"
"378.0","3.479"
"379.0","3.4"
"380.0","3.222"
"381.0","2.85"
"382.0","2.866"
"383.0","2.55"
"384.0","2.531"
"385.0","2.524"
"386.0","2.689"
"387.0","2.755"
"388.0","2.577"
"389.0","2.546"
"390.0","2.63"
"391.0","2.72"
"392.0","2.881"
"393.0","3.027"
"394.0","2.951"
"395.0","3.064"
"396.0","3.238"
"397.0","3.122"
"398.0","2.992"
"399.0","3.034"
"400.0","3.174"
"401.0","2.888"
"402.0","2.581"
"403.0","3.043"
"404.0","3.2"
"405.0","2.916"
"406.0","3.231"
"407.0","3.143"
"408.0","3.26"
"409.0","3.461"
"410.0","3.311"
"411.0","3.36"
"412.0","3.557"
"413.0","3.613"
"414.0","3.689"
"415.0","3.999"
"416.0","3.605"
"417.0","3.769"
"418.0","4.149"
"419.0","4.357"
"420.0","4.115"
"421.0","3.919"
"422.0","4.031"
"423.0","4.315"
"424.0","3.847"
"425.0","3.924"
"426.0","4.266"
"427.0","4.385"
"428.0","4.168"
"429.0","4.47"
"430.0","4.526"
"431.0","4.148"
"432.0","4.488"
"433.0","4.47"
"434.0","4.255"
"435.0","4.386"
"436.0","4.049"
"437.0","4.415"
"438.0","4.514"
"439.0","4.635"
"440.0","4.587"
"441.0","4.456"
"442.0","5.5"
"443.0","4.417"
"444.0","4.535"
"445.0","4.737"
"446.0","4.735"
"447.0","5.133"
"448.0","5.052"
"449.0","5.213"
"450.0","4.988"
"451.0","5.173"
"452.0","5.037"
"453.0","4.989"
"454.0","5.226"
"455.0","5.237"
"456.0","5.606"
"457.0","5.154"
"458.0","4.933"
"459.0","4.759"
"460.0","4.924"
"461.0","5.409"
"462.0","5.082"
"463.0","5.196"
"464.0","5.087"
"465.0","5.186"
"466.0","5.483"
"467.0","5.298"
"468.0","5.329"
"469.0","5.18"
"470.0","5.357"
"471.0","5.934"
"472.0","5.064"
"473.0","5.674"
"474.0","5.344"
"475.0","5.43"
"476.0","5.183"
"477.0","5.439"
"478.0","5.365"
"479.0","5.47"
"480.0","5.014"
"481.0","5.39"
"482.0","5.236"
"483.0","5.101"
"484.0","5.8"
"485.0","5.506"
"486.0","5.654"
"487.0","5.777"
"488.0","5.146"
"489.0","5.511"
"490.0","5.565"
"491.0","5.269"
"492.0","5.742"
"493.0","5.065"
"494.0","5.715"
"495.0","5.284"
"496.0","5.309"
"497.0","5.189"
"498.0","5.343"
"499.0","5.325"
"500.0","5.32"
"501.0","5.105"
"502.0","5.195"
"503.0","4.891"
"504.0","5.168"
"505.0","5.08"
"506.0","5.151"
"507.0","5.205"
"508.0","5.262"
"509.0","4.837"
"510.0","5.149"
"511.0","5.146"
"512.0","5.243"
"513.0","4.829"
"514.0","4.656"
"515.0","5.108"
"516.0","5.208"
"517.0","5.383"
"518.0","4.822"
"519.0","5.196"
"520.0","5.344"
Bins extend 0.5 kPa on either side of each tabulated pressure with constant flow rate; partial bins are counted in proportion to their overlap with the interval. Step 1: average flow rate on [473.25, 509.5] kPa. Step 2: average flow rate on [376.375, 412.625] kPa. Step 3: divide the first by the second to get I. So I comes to 1.8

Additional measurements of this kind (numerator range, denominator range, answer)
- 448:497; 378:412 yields 1.78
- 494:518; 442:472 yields 1.01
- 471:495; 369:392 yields 1.63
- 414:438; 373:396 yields 1.34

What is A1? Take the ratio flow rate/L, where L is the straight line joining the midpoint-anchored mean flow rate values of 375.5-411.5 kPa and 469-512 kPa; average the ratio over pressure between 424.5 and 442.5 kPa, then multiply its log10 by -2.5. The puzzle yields -0.12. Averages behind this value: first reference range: 3.03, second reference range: 5.32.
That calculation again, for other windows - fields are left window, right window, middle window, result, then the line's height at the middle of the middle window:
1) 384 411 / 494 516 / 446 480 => -0.22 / 4.29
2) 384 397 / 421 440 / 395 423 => 0.02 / 3.49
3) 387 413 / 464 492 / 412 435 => -0.10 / 3.75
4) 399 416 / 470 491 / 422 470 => -0.09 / 4.41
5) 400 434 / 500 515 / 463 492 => -0.16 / 4.64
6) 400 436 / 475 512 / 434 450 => -0.10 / 4.27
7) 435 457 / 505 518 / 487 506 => -0.06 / 5.04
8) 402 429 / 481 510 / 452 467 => -0.13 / 4.59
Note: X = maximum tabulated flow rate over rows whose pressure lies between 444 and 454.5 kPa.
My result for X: 5.226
